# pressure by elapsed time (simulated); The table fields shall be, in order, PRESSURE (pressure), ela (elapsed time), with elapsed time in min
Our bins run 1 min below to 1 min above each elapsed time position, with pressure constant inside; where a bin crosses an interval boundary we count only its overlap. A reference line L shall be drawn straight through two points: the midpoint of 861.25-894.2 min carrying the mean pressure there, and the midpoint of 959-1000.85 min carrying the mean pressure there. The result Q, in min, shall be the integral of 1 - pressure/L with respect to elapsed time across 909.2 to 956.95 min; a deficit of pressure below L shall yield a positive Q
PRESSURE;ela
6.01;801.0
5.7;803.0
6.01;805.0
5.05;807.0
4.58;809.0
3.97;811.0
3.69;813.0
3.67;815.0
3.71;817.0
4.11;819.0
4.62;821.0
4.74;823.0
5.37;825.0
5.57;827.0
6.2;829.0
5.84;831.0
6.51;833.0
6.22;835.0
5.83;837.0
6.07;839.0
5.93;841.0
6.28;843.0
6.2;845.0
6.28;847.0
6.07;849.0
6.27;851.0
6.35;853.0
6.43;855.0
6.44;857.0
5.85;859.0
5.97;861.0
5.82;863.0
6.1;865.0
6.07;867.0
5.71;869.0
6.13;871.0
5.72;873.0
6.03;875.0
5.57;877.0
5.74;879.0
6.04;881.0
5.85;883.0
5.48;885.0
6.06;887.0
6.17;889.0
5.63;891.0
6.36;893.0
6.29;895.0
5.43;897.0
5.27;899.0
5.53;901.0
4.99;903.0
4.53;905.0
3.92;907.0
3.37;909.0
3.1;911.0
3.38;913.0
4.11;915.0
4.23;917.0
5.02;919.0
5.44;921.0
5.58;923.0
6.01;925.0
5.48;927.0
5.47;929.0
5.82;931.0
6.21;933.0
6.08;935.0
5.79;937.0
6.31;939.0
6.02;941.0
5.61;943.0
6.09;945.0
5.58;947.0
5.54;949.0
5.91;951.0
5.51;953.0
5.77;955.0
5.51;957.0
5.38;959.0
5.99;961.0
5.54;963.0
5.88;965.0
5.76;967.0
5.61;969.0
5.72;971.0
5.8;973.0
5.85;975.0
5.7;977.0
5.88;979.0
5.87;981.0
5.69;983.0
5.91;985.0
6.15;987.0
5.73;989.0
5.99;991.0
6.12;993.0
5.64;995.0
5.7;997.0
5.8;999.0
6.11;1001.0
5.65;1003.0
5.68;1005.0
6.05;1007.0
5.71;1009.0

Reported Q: 4.0 min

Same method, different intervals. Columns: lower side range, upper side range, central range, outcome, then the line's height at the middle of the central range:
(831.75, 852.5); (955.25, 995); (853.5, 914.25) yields 5.55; 6.05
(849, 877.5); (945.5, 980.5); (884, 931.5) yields 6.38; 5.89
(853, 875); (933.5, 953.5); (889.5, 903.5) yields 0.66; 5.97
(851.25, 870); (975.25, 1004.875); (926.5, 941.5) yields 0.11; 5.95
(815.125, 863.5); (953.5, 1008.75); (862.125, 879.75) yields -0.39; 5.75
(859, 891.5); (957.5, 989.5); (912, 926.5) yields 2.45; 5.84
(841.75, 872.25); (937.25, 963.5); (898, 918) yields 5.68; 5.92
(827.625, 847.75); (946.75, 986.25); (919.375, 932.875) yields 0.48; 5.85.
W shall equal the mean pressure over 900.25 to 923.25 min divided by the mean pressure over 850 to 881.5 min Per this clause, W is 0.7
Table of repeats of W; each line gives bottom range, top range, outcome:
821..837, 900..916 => 0.72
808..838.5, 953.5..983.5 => 1.15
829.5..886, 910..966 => 0.90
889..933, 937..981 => 1.14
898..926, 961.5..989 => 1.26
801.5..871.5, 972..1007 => 1.05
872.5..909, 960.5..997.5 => 1.05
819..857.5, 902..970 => 0.90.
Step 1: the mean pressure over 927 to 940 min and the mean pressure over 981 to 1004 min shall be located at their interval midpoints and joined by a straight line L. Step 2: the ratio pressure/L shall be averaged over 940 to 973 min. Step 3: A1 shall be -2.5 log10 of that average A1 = 0.033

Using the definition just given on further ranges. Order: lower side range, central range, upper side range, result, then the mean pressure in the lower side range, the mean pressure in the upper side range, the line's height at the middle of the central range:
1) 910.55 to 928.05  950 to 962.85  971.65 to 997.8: -0.06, 4.76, 5.85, 5.38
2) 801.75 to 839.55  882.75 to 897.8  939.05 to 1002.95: -0.09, 5.12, 5.79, 5.43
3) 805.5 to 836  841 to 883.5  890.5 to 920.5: -0.24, 4.94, 4.74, 4.84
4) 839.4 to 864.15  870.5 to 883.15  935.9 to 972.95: 0.04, 6.16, 5.75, 6.06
